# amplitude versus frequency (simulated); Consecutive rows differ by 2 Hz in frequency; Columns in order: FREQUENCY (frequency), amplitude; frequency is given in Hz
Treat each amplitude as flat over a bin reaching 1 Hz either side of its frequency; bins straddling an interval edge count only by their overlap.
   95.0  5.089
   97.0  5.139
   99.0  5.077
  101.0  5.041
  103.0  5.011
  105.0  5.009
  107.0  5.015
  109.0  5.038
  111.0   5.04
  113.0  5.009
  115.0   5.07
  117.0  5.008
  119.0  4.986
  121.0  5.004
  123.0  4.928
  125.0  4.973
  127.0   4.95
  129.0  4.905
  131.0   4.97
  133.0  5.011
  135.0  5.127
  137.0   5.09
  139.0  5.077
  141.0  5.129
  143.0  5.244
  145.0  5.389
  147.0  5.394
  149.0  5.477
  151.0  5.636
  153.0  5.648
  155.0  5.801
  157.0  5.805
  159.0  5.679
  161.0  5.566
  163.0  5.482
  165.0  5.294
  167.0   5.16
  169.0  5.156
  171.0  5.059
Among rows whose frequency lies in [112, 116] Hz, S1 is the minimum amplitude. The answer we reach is 5.009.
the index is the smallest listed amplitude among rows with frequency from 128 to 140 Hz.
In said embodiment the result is 4.905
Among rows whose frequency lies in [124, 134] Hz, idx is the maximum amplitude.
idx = 5.011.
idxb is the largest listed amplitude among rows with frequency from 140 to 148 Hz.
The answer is 5.394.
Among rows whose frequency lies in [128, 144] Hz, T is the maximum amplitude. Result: 5.244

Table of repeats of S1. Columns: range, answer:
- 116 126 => 4.928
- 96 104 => 5.011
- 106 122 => 4.986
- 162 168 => 5.16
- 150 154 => 5.636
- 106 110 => 5.015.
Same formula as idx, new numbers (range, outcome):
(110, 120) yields 5.07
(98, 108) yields 5.077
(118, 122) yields 5.004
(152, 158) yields 5.805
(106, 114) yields 5.04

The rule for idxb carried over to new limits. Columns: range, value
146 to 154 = 5.648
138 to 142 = 5.129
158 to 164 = 5.679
